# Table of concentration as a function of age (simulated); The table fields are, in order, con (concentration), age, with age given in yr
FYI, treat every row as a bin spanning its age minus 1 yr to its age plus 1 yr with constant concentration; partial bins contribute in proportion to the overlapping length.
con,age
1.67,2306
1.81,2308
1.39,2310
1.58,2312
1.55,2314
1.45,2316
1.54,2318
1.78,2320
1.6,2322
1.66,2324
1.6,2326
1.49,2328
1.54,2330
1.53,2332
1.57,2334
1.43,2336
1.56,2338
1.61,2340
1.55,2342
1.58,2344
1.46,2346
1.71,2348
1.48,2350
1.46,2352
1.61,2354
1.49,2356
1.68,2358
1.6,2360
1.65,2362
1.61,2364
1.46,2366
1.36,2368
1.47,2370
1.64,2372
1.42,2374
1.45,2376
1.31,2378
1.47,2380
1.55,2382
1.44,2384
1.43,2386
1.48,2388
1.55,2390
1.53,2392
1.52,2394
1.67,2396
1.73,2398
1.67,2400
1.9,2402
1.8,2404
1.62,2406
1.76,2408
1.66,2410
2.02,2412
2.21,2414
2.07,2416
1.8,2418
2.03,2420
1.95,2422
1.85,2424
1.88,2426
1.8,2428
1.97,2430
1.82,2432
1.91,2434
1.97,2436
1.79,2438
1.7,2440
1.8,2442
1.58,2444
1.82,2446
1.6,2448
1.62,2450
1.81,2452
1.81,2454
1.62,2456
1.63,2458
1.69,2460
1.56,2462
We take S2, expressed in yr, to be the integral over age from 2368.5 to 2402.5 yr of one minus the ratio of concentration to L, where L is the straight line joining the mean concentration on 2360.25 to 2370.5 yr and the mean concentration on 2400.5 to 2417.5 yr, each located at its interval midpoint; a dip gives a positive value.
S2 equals 2.97 yr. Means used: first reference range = 1.52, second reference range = 1.87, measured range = 1.53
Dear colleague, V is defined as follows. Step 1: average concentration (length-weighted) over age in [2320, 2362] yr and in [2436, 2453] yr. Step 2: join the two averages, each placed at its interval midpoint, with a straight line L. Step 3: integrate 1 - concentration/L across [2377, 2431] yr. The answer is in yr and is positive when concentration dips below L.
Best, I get -1.9 yr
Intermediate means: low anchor 1.57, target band 1.73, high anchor 1.73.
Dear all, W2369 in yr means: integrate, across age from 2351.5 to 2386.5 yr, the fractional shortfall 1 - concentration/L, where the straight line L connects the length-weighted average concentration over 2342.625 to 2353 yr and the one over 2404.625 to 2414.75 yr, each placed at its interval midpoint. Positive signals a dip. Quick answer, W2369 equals 2.8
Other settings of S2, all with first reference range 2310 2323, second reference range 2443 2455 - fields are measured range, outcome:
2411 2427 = -2.88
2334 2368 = 1.08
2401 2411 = -0.52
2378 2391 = 1.32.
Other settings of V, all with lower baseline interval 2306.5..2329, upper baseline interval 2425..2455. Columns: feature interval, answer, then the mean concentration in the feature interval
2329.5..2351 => 1.04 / 1.55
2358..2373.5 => 1.13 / 1.55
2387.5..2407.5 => 0.79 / 1.65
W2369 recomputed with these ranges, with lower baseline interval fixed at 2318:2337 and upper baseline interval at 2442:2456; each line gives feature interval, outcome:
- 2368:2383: 1.5 yr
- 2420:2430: -1.3 yr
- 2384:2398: 0.9 yr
